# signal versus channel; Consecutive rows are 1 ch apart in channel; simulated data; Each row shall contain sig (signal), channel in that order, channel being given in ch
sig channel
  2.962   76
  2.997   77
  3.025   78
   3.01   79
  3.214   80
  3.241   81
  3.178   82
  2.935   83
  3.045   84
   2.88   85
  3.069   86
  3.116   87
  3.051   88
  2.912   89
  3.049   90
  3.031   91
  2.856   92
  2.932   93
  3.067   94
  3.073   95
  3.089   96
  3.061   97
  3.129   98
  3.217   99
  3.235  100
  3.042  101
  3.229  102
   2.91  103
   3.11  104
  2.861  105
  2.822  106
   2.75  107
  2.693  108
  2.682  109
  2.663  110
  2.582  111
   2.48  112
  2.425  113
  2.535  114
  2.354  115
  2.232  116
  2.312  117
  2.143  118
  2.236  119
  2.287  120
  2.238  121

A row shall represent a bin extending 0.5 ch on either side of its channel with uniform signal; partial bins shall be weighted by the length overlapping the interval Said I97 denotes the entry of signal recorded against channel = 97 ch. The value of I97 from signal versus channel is 3.061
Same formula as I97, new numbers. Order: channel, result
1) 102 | 3.229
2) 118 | 2.143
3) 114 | 2.535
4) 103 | 2.91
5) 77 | 2.997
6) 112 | 2.48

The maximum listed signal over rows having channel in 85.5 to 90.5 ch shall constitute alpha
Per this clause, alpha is 3.116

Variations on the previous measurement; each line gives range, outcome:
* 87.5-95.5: 3.073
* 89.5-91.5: 3.049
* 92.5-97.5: 3.089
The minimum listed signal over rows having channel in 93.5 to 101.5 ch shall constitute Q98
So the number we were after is 3.042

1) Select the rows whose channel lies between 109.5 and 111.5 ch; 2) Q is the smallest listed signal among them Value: 2.582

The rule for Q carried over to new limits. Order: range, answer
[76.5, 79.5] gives 2.997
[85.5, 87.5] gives 3.069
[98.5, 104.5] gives 2.91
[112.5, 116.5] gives 2.232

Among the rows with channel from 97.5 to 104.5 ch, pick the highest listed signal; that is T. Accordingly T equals 3.235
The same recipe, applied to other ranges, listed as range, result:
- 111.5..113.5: 2.48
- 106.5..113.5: 2.75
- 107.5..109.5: 2.693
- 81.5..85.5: 3.178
